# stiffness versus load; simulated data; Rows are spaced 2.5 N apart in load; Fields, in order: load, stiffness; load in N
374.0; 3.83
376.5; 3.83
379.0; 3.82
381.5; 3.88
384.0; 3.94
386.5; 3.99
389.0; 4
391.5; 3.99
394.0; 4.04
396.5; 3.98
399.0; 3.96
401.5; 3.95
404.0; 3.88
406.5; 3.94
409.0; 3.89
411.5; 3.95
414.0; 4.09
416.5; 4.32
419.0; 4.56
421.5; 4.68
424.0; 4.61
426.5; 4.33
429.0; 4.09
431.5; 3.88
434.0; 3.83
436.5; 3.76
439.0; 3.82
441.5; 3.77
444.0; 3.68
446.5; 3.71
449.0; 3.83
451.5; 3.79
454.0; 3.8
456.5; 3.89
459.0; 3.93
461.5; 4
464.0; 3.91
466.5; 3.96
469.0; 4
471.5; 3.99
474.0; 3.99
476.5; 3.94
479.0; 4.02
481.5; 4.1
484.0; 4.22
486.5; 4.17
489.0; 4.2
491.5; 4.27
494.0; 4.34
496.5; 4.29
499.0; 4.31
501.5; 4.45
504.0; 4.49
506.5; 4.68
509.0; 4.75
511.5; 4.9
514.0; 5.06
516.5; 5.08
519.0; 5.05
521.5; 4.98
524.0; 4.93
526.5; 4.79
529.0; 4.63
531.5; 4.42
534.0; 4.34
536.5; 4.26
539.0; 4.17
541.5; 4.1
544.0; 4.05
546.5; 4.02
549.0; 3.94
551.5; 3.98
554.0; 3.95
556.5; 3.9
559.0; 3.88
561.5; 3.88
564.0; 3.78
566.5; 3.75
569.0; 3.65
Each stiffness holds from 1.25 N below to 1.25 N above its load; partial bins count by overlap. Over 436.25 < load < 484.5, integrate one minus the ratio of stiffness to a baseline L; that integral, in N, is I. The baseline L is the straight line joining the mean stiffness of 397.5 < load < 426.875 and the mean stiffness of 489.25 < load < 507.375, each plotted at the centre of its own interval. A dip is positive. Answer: 4.4 N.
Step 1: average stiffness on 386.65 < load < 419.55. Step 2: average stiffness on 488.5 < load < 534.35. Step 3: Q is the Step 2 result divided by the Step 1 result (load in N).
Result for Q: 1.15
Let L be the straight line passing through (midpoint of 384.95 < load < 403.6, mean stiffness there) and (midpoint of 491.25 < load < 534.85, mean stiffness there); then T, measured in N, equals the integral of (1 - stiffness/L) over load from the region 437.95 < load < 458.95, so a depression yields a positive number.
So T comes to 2.4 N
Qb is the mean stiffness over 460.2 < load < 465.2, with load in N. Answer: 3.96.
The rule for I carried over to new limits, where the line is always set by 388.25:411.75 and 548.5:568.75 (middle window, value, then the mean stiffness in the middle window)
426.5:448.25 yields 0.5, 3.85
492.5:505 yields -1.5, 4.37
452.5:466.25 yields 0.1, 3.91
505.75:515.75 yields -2.5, 4.87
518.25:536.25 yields -3.8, 4.7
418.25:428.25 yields -1.5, 4.52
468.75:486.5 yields -0.6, 4.05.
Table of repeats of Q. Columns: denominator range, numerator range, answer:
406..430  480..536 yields 1.07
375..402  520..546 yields 1.13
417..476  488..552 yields 1.12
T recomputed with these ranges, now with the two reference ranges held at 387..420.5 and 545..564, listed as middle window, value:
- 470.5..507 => -2.2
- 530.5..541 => -0.9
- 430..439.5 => 0.5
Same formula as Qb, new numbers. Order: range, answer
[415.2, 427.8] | 4.5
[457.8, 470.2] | 3.96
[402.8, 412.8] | 3.92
